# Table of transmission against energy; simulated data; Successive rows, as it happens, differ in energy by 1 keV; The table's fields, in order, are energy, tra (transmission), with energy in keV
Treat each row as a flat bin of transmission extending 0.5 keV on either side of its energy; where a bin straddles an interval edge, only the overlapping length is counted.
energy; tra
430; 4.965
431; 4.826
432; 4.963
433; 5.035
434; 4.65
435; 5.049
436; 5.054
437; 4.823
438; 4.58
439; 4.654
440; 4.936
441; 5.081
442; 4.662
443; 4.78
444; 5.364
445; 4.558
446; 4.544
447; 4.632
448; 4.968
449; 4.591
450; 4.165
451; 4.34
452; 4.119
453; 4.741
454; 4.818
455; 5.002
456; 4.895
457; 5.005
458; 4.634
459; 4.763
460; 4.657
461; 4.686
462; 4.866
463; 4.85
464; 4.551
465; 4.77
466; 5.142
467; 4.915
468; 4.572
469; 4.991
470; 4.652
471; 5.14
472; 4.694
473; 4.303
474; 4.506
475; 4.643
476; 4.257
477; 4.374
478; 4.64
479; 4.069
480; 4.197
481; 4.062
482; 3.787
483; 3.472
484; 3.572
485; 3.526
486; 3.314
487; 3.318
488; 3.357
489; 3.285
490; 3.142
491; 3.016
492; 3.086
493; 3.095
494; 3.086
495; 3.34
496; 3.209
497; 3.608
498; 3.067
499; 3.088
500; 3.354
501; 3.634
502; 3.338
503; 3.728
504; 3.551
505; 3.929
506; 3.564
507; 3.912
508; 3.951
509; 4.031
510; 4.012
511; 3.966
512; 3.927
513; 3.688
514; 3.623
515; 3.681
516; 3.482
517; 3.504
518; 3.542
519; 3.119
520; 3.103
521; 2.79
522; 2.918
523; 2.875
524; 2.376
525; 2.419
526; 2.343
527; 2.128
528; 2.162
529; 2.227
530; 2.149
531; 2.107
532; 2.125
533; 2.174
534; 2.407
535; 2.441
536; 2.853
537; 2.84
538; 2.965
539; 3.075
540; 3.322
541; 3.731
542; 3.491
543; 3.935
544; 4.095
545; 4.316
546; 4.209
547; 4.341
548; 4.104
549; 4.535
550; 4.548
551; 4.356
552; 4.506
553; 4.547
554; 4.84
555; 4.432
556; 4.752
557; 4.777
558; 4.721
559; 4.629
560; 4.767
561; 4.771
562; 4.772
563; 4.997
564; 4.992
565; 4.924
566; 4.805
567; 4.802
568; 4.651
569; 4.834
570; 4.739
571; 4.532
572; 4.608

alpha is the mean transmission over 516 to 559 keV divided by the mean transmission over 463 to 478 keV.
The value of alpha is 0.73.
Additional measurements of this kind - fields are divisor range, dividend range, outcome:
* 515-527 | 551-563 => 1.59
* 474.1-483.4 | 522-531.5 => 0.56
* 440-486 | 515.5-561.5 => 0.76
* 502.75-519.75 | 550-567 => 1.27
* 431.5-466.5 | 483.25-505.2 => 0.70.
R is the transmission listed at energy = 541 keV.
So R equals 3.731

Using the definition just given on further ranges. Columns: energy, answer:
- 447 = 4.632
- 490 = 3.142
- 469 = 4.991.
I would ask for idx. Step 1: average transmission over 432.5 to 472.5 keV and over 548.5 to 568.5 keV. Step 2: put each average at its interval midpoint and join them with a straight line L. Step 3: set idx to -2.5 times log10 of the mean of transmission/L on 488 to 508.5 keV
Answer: 0.36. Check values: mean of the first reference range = 4.77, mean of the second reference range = 4.71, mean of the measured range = 3.4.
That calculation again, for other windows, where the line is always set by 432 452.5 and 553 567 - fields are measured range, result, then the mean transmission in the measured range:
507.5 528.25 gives 0.42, 3.23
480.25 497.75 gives 0.37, 3.38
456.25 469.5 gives -0.01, 4.8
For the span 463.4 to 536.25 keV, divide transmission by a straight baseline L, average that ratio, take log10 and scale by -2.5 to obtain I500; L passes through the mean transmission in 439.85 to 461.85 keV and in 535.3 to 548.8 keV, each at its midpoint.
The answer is 0.184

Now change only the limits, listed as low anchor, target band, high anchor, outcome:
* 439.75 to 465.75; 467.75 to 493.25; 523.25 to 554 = 0.08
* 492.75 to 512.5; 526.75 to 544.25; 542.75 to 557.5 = 0.44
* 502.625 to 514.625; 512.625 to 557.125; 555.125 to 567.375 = 0.27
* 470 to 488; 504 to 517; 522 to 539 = -0.22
